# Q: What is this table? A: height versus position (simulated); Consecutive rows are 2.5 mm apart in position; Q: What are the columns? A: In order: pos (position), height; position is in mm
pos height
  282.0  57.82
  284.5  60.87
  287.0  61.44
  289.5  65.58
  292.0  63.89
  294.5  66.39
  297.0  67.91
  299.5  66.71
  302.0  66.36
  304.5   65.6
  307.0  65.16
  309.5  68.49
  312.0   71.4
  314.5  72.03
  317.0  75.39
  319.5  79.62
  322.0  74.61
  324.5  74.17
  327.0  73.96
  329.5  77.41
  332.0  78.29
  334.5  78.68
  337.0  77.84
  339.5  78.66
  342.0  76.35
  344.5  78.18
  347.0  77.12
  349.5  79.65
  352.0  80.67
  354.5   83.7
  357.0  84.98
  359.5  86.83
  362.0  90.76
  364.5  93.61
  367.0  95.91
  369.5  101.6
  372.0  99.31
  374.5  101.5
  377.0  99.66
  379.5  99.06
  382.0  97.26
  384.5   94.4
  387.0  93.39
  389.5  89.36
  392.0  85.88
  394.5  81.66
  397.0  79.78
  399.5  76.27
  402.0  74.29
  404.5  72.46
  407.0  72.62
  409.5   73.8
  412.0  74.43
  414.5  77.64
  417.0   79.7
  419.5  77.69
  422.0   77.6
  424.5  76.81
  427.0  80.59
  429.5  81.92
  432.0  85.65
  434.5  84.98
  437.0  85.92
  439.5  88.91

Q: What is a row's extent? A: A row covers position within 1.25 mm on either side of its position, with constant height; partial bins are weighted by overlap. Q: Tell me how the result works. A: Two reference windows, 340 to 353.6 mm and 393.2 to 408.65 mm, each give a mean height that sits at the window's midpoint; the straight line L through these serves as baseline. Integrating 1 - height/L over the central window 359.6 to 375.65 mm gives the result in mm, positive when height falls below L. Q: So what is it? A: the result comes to -3.9 mm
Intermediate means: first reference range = 78.5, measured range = 96.4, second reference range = 76.1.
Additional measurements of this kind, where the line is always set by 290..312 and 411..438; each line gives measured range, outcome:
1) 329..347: -1.8 mm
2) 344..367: -3.8 mm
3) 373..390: -4.8 mm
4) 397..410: 0.6 mm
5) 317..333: -1.6 mm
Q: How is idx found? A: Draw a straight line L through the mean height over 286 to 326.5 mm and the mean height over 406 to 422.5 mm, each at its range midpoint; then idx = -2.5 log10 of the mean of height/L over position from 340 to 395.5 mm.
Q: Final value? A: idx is -0.218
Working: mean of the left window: 69.2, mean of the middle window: 89.5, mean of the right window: 76.2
